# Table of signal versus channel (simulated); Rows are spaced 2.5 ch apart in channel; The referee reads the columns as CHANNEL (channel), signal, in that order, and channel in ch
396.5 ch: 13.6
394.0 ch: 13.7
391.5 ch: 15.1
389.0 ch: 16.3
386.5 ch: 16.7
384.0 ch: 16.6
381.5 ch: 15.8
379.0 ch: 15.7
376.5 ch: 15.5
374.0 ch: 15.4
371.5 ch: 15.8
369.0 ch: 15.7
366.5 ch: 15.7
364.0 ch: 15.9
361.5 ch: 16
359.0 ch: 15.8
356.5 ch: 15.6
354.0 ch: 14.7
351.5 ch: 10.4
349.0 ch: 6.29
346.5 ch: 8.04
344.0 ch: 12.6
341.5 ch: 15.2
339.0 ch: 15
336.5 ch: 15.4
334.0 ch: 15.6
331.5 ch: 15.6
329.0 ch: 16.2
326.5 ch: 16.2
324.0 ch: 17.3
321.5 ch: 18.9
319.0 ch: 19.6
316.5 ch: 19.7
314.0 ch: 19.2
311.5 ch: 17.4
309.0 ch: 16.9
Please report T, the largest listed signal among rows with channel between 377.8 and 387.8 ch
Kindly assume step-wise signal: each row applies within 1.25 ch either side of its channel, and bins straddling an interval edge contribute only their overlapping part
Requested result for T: 16.7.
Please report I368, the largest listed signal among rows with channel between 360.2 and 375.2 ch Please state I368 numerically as 16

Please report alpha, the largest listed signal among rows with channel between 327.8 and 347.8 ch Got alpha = 16.2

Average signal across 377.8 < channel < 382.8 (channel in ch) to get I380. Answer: 15.8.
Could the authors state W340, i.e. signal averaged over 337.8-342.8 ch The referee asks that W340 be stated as 15.1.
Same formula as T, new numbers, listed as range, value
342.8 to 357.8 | 15.6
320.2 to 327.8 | 18.9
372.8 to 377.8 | 15.5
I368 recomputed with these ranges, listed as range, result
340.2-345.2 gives 15.2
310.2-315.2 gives 19.2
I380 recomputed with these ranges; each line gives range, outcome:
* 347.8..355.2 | 10.5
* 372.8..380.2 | 15.5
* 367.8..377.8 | 15.6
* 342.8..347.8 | 10.3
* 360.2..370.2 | 15.8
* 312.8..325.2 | 18.9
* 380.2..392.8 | 16.1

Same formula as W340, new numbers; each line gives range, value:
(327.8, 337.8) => 15.7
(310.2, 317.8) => 18.8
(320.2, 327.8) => 17.5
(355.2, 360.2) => 15.7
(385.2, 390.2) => 16.5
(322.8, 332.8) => 16.3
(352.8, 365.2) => 15.6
